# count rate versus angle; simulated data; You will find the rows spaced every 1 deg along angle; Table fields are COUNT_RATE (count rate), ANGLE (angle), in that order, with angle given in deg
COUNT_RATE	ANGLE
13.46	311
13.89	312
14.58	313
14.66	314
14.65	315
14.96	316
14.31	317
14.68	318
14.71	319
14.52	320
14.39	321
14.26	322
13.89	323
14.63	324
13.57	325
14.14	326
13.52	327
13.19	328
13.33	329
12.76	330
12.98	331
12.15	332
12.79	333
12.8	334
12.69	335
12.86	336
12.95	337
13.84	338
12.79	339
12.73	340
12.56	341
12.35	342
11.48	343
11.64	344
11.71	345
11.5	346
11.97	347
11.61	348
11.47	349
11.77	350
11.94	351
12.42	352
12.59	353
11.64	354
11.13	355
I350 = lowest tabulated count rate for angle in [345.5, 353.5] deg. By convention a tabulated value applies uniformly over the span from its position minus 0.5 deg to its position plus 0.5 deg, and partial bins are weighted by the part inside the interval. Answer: 11.47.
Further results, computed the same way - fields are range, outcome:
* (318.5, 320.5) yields 14.52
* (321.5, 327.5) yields 13.52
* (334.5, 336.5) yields 12.69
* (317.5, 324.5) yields 13.89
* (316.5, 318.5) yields 14.31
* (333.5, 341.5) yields 12.56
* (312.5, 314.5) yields 14.58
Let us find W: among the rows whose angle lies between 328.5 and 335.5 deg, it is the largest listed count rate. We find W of 13.33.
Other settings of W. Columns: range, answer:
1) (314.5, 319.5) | 14.96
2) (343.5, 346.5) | 11.71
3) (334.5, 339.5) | 13.84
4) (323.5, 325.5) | 14.63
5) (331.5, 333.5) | 12.79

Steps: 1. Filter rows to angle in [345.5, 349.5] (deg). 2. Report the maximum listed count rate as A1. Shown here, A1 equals 11.97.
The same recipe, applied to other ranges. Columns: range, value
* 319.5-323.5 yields 14.52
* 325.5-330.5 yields 14.14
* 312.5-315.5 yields 14.66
